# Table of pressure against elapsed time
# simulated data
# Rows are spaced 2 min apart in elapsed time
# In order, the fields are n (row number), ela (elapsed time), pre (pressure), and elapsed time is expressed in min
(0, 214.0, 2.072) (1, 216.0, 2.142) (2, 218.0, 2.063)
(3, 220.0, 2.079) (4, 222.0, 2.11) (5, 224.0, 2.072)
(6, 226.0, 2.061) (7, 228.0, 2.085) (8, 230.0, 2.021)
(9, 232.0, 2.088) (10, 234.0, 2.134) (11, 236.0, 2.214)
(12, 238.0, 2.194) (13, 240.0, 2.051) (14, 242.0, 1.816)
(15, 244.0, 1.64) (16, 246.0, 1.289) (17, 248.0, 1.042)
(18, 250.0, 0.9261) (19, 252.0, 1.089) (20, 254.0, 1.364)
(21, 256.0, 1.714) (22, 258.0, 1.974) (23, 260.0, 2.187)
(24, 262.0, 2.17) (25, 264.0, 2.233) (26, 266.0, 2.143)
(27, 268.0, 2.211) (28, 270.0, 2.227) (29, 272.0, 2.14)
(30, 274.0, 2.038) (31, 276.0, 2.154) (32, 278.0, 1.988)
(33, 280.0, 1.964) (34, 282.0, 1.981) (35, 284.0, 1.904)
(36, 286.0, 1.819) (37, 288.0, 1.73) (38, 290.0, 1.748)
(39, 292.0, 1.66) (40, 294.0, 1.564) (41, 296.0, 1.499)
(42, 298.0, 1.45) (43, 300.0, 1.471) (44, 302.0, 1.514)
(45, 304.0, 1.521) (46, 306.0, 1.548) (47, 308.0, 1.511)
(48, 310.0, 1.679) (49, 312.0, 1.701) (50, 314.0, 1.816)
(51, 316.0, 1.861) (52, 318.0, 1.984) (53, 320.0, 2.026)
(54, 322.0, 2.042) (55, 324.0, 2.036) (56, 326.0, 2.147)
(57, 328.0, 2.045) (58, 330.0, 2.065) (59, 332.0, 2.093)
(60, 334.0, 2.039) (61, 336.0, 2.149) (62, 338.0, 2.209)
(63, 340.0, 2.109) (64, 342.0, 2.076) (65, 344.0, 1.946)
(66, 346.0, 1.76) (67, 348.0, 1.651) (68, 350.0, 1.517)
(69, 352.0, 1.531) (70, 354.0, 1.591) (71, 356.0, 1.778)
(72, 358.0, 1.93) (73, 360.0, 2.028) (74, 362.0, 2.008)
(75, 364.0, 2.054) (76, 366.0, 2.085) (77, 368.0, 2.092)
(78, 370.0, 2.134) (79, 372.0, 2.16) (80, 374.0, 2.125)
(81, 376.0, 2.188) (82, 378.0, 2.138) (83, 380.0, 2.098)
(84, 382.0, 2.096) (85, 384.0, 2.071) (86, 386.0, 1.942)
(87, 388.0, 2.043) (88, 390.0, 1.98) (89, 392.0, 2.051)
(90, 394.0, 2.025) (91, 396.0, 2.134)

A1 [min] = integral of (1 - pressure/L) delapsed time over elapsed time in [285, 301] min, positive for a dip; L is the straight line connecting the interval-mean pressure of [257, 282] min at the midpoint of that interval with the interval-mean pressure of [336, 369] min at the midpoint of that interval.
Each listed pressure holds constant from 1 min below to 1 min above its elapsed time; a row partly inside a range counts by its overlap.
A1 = 3.41 min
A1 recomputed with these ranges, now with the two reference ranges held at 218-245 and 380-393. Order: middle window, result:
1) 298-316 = 3.9 min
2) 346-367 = 2.3 min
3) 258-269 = -0.7 min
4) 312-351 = 1.3 min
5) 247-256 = 3.8 min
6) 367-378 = -0.6 min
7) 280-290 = 0.9 min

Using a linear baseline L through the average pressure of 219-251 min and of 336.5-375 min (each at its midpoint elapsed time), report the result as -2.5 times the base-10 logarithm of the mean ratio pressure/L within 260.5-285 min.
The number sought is -0.115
